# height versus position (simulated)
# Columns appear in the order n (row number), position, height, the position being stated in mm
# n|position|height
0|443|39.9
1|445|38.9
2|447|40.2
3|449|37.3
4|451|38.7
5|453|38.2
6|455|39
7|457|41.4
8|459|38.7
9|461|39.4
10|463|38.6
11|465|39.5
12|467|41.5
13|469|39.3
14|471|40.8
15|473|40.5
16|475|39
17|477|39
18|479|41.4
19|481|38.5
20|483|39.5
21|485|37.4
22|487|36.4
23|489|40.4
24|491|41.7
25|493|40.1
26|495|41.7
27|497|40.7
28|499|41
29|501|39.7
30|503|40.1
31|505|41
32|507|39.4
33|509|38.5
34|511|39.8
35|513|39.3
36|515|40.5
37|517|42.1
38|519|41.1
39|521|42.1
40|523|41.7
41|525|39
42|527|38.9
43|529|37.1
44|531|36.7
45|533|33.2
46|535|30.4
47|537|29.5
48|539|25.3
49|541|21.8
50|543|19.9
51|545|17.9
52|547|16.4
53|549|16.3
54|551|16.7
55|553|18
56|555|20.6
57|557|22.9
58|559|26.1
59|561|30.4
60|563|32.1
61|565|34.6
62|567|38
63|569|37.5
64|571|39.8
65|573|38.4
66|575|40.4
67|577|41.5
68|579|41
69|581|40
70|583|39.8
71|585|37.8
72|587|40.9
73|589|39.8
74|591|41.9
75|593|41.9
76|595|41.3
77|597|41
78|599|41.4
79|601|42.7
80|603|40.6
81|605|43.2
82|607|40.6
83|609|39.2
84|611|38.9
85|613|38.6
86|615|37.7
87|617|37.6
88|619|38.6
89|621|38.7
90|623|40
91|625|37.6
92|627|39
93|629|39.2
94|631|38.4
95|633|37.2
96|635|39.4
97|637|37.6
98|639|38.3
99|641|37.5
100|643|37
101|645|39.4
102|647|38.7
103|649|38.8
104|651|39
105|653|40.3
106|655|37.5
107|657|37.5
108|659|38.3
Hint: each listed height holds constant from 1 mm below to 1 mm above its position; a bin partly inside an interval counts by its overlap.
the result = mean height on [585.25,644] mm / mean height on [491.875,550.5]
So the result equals 1.1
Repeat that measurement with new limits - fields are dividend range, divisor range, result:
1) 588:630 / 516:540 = 1.10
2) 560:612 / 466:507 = 0.99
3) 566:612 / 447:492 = 1.02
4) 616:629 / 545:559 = 2.03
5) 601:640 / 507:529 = 0.97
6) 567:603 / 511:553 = 1.29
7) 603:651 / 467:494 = 0.98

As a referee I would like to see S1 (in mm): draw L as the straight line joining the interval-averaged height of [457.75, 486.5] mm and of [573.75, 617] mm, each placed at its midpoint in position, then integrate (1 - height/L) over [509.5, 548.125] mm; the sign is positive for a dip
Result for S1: 6.4 mm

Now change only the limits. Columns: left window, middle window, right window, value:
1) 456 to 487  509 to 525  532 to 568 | -4.9 mm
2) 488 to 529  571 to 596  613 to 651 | -0.8 mm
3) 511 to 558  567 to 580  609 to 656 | -2.4 mm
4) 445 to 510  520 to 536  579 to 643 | 0.9 mm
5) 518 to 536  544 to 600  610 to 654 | 7.0 mm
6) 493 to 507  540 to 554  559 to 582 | 7.4 mm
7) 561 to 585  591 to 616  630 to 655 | -1.6 mm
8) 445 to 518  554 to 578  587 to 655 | 3.6 mm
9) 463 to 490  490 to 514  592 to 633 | -0.5 mm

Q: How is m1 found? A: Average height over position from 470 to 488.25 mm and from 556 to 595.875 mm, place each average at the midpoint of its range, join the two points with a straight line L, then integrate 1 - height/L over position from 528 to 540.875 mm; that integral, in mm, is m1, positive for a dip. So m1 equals 2.29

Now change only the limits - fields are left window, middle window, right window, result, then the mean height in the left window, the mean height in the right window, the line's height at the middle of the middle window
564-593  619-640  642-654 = 0.3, 39.5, 38.9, 39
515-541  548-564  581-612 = 6.4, 36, 40.7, 37.9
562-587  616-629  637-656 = -0.1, 38.5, 38.5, 38.5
